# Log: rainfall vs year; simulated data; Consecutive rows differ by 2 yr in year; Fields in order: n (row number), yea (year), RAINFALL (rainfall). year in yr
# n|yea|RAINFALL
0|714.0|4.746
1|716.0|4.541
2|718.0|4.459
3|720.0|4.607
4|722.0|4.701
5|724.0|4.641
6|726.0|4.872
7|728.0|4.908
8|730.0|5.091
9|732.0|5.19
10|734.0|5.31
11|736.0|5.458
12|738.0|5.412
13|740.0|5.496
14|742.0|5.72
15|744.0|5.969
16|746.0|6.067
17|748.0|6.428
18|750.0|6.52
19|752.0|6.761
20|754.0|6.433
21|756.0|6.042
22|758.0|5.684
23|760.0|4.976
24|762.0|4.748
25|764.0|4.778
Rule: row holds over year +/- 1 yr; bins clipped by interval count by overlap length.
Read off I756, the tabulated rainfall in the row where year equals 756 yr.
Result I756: 6.042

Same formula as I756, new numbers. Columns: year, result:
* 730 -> 5.091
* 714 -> 4.746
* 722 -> 4.701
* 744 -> 5.969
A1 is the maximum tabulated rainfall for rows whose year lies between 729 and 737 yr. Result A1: 5.458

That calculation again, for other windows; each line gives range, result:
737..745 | 5.969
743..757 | 6.761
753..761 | 6.433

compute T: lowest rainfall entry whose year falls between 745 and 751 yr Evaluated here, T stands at 6.067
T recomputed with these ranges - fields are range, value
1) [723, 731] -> 4.641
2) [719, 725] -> 4.607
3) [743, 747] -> 5.969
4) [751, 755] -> 6.433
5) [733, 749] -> 5.31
